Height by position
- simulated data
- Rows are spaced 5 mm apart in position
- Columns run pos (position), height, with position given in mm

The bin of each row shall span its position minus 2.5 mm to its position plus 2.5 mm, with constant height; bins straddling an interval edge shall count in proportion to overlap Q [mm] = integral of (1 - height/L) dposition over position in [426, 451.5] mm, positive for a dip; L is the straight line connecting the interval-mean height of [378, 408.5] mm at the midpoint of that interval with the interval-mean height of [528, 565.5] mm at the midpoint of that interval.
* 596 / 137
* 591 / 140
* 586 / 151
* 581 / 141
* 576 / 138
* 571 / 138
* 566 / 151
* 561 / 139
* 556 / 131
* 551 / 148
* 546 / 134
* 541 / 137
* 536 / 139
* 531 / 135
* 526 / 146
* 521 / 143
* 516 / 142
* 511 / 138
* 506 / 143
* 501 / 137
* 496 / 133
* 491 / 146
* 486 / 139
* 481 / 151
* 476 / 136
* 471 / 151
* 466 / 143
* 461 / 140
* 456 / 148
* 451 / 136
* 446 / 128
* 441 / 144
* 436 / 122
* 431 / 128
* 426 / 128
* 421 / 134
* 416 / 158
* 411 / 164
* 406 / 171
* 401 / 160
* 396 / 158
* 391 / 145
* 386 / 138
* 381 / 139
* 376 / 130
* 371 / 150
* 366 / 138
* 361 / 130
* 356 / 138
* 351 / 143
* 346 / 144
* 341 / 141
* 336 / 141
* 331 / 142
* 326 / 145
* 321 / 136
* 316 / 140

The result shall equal 2.9 mm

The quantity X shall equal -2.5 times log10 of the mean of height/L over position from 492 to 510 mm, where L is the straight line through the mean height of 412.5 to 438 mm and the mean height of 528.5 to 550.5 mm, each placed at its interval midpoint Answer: -0.01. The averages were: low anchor 135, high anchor 137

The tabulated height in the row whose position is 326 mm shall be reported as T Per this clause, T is 145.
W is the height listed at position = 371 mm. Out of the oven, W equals 150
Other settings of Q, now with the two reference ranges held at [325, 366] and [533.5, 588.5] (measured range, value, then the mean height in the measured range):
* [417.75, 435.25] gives 1.24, 130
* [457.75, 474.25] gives -0.47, 144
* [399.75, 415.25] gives -2.68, 165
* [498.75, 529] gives -0.19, 141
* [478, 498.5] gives -0.24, 142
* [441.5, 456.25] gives 0.40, 137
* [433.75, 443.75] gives 0.51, 133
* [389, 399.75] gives -0.96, 153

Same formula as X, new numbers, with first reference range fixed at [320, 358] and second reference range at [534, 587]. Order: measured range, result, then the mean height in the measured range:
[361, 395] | 0.01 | 140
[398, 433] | -0.06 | 149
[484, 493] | -0.01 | 142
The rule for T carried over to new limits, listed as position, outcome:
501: 137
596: 137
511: 138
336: 141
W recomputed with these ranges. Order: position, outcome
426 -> 128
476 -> 136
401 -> 160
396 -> 158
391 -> 145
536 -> 139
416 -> 158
